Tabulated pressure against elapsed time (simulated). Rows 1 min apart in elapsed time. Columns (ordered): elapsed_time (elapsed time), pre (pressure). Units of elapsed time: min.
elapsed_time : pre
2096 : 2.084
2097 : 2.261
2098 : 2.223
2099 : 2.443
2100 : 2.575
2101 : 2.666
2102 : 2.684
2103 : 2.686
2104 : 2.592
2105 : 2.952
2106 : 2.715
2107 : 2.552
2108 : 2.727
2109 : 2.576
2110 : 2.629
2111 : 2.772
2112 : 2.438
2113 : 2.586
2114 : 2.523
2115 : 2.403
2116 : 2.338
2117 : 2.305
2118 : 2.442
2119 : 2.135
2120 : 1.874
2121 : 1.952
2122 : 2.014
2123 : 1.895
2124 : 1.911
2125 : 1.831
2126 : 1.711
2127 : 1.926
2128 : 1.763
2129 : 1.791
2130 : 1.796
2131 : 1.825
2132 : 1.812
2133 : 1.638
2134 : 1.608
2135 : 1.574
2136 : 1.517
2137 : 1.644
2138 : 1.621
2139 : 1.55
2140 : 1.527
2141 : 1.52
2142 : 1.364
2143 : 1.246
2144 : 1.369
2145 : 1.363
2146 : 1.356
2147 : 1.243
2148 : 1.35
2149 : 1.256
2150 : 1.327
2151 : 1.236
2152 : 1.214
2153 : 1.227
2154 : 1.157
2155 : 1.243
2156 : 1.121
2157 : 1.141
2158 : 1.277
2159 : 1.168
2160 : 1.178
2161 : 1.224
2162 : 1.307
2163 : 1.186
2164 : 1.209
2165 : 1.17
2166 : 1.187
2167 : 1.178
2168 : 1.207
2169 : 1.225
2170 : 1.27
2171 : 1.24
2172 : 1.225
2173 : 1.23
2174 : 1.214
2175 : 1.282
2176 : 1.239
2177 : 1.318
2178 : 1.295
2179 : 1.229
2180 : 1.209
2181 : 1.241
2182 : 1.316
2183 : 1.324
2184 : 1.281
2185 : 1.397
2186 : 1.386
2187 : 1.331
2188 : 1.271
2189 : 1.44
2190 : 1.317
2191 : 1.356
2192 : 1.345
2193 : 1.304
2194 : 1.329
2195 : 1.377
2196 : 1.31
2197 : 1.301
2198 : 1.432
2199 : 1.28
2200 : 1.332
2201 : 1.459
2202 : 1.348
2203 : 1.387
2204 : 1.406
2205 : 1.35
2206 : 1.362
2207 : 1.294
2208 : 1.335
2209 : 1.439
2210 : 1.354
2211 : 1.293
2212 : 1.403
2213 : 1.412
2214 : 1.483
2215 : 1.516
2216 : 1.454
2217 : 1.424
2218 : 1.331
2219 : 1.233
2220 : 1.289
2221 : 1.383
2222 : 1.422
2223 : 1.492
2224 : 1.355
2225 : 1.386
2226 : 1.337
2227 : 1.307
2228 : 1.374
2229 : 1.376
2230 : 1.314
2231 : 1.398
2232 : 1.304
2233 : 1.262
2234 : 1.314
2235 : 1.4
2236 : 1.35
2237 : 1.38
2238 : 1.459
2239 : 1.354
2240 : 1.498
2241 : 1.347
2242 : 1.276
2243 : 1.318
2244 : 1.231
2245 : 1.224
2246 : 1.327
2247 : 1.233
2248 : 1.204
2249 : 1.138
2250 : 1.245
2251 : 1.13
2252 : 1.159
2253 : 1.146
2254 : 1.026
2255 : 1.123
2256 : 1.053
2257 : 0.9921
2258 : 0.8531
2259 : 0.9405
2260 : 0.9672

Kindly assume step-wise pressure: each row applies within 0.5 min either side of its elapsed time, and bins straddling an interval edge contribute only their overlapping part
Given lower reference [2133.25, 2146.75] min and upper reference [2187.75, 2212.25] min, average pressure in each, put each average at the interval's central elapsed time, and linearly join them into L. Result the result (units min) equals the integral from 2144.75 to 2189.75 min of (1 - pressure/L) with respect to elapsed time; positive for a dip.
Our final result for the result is 5.3 min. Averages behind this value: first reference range 1.48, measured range 1.26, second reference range 1.35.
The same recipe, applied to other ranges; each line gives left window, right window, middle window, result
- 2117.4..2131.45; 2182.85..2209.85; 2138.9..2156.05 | 4.20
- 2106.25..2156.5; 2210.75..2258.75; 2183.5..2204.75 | 2.02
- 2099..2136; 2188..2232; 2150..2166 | 5.54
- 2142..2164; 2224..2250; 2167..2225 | -2.09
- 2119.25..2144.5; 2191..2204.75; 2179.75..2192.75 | 0.81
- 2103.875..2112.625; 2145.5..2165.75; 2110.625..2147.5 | 3.74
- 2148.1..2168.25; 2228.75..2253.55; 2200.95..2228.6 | -2.39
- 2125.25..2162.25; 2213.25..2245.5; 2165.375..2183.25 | 2.13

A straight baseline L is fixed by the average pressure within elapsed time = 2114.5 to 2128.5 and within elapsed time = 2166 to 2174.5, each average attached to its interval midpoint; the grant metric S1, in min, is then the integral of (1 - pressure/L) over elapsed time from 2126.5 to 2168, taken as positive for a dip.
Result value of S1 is 5.4 min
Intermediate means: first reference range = 2.04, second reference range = 1.22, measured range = 1.4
